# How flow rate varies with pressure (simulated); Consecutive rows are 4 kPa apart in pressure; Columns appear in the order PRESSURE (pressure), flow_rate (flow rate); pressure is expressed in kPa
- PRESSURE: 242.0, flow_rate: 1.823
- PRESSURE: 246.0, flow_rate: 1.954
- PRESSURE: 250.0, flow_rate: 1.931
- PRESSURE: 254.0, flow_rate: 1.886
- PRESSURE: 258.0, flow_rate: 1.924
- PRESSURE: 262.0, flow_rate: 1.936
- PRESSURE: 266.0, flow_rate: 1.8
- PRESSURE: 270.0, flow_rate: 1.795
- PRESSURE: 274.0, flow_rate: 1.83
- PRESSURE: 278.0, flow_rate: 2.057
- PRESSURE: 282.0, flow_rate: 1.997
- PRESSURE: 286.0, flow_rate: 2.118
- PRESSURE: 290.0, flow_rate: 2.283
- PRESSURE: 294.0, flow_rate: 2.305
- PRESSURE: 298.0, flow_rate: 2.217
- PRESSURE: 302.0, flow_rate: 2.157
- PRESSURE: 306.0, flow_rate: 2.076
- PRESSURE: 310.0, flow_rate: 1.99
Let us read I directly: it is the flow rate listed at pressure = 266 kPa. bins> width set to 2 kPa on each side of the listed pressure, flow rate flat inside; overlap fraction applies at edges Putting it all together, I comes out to 1.8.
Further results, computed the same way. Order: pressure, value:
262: 1.936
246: 1.954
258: 1.924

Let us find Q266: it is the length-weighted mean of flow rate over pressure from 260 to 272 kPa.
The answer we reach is 1.84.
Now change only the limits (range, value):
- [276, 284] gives 2.03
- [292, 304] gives 2.23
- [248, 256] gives 1.91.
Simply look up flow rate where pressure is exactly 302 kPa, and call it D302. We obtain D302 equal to 2.157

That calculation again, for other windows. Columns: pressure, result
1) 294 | 2.305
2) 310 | 1.99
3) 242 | 1.823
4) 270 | 1.795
